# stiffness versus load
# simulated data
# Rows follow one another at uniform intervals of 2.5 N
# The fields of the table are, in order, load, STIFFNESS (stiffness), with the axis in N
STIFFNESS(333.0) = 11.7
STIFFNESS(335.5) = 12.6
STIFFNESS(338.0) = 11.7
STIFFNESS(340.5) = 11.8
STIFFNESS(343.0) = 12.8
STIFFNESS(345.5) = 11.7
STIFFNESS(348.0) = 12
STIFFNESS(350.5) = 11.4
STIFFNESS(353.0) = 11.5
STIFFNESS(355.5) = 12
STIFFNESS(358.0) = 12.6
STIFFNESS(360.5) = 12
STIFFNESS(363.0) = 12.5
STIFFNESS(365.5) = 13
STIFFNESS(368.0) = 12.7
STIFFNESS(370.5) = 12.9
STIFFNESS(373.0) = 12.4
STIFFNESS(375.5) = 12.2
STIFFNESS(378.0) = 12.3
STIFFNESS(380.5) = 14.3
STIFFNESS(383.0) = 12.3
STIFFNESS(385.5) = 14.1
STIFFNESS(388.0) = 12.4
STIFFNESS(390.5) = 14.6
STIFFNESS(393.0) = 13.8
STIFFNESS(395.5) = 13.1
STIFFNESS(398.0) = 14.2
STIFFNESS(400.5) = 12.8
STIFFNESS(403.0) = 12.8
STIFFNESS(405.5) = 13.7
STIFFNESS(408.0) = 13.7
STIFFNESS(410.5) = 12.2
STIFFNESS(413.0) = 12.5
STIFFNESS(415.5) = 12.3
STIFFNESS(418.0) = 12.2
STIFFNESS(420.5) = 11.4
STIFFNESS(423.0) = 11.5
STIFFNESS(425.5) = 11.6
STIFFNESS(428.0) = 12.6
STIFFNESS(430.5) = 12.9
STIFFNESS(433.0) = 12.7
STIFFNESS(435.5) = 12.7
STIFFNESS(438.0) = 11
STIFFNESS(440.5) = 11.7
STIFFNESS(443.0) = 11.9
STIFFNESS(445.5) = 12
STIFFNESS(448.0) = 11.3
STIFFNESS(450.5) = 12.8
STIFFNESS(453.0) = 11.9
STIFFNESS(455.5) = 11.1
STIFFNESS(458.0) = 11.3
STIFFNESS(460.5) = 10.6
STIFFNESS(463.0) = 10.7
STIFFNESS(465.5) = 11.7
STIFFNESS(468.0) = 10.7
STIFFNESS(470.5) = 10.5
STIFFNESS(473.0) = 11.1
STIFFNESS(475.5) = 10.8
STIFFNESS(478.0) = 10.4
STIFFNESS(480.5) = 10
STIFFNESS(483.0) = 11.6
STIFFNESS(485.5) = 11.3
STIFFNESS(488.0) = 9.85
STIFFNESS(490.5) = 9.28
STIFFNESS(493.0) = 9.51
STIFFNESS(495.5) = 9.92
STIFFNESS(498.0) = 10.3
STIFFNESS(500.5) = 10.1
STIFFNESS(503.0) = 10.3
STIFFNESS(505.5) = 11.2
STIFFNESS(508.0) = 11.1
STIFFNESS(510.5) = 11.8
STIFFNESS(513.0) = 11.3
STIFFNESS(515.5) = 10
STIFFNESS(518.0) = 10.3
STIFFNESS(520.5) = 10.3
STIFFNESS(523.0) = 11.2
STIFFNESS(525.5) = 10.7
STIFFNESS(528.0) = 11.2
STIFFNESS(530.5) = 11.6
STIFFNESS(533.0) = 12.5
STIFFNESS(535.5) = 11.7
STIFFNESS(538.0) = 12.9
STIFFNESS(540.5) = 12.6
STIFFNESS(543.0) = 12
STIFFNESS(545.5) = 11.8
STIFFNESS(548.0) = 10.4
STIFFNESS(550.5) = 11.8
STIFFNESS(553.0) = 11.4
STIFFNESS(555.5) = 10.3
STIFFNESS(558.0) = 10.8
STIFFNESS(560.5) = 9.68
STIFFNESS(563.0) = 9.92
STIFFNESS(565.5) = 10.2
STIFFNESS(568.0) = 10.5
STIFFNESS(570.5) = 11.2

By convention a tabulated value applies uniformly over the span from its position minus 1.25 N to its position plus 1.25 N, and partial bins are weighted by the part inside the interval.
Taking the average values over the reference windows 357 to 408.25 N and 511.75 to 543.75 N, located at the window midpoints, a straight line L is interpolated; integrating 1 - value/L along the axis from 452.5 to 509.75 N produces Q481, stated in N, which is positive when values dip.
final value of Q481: 6.1 N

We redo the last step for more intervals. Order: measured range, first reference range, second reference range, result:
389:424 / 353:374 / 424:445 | -1.89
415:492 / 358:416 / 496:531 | 2.94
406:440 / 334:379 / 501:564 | -1.31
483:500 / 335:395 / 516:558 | 2.25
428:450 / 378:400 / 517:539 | 1.13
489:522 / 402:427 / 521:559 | 3.73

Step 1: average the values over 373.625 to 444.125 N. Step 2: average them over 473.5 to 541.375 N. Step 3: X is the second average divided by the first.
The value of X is 0.9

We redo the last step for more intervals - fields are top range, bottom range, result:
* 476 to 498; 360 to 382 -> 0.81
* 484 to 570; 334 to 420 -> 0.86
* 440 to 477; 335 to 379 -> 0.93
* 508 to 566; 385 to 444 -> 0.88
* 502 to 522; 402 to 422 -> 0.86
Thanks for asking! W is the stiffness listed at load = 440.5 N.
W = 11.7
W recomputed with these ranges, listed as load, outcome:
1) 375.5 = 12.2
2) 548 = 10.4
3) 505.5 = 11.2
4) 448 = 11.3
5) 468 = 10.7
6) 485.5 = 11.3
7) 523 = 11.2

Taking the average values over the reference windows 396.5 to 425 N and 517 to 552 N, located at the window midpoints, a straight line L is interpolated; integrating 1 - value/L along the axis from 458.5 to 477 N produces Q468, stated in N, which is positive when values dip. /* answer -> 1.89 N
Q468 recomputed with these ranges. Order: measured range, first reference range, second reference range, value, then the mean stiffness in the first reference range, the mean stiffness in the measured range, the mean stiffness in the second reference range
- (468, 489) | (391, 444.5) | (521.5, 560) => 2.31 N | 12.6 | 10.7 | 11.5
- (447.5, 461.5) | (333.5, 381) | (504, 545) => 0.30 N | 12.3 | 11.5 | 11.4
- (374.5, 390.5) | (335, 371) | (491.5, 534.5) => -1.54 N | 12.2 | 13.1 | 10.8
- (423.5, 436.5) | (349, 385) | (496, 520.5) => -0.86 N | 12.5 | 12.4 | 10.7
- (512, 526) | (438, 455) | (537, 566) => 0.92 N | 11.8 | 10.6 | 11.2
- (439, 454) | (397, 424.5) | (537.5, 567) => 0.41 N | 12.6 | 11.9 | 11.1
